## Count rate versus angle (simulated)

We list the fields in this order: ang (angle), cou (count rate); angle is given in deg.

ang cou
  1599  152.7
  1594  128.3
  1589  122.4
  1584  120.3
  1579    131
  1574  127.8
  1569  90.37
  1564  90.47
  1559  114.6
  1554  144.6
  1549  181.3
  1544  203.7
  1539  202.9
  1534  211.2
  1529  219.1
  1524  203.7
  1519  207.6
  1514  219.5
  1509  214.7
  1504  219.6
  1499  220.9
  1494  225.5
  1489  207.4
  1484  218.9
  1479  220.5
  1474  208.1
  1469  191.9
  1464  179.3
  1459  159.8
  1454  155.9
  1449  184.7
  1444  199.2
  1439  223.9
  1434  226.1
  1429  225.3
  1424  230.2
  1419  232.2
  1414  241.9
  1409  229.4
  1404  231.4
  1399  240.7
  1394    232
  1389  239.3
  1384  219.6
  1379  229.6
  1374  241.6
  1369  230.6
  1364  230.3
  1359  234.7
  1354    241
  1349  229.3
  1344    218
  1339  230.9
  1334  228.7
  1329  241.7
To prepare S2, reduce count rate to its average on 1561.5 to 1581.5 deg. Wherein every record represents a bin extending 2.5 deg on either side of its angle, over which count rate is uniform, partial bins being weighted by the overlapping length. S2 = 110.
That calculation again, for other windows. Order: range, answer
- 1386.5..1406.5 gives 236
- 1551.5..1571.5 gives 110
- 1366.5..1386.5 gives 230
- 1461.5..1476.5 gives 193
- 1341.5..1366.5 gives 231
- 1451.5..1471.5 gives 172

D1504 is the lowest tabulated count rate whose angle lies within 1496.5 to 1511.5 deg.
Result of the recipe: 214.7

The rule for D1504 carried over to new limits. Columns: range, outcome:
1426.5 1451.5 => 184.7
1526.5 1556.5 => 144.6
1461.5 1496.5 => 179.3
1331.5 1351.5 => 218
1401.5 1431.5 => 225.3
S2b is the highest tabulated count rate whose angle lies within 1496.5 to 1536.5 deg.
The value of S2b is 220.9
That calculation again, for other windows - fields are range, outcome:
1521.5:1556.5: 219.1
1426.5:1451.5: 226.1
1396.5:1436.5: 241.9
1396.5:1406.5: 240.7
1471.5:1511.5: 225.5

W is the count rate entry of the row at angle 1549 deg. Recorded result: 181.3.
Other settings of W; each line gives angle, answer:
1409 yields 229.4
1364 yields 230.3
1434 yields 226.1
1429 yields 225.3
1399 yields 240.7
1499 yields 220.9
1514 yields 219.5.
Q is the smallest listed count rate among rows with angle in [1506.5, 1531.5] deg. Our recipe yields 203.7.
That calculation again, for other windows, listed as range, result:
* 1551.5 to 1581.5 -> 90.37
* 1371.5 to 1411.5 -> 219.6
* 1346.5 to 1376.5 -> 229.3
